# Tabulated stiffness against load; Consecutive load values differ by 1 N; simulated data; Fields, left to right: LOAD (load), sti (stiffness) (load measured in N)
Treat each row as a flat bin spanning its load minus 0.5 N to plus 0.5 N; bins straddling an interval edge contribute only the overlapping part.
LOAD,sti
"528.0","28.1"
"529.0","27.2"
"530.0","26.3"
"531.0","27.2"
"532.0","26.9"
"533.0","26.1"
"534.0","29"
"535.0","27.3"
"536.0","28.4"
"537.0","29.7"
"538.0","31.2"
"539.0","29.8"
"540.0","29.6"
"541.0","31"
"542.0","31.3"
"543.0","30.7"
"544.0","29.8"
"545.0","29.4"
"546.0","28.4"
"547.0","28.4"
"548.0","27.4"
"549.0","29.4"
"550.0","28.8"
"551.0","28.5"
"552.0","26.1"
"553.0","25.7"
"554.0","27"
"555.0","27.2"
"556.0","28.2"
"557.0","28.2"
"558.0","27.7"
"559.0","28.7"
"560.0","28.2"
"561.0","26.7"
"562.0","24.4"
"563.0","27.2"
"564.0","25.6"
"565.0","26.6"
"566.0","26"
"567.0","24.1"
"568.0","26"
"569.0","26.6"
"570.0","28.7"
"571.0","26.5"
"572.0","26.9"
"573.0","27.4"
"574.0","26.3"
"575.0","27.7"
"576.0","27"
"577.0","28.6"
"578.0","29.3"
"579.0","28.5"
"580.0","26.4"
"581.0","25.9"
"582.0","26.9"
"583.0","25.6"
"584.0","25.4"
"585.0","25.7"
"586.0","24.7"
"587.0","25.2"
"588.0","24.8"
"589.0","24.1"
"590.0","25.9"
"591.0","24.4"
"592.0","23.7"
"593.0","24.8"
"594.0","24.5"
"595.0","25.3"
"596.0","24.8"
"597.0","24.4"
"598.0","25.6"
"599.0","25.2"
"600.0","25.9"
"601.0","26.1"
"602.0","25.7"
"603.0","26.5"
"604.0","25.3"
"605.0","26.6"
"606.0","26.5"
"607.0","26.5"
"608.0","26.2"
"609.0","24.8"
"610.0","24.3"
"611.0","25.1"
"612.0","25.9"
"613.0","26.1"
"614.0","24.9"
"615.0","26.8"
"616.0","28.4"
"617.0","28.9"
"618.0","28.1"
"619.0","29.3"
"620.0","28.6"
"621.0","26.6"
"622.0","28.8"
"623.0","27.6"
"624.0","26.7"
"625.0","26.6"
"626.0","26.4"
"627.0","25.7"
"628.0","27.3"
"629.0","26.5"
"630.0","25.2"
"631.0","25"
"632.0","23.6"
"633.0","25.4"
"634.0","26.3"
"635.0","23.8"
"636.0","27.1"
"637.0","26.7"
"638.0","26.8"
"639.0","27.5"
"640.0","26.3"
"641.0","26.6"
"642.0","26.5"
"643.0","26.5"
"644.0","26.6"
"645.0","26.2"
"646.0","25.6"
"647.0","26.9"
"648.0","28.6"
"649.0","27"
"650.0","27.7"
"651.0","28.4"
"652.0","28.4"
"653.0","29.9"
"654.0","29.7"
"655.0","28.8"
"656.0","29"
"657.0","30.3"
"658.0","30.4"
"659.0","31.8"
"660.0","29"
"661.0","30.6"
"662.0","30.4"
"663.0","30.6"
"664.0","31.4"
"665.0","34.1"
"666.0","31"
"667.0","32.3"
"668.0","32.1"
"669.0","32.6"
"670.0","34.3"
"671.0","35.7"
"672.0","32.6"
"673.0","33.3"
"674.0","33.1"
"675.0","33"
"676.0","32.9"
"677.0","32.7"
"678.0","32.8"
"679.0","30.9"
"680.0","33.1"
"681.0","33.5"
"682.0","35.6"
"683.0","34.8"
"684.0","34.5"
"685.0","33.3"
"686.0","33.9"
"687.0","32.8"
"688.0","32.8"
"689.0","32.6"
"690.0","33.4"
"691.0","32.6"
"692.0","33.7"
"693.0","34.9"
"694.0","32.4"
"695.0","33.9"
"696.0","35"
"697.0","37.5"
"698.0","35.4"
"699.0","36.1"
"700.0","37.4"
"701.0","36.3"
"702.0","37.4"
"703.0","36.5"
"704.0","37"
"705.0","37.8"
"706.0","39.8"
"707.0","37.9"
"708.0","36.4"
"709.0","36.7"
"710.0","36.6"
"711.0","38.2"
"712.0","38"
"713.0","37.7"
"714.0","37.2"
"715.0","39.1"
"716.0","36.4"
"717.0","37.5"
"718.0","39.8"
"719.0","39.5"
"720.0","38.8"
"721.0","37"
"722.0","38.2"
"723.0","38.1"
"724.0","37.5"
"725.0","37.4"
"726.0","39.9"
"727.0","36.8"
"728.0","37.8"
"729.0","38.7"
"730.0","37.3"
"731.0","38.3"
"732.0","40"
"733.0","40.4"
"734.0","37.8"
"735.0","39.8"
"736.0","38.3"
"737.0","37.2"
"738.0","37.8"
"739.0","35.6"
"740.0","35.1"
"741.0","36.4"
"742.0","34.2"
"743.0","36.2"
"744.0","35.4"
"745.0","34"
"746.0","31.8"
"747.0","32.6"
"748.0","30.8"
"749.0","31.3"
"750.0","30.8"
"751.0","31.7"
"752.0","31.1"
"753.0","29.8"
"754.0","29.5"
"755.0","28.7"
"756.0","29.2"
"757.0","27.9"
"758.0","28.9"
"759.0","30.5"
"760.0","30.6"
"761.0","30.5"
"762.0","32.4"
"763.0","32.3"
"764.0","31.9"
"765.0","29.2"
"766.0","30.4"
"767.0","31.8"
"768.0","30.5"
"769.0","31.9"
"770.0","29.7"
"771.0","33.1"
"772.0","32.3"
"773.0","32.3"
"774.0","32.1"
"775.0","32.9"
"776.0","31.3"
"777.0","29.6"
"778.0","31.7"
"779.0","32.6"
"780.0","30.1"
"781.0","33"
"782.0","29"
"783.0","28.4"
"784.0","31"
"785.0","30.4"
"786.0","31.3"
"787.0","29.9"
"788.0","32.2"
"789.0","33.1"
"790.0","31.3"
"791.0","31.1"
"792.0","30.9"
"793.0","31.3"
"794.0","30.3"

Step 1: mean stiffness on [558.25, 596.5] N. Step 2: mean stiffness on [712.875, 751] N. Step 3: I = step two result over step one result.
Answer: 1.40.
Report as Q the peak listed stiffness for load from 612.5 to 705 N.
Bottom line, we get 37.8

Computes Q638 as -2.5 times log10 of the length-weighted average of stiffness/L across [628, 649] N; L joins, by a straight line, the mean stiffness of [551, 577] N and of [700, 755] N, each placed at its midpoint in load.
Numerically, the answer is 0.189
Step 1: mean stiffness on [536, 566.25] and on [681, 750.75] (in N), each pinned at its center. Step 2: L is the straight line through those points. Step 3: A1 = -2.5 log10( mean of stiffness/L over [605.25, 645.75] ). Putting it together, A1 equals 0.20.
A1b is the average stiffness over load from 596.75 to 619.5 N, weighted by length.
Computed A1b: 26.2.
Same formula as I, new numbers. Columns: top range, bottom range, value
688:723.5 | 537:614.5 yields 1.37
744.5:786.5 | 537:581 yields 1.11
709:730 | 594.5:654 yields 1.43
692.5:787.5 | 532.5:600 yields 1.27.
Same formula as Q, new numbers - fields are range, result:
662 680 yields 35.7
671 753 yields 40.4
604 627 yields 29.3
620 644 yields 28.8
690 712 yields 39.8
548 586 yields 29.4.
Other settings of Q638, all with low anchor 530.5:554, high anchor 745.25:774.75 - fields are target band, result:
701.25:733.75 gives -0.239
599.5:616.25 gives 0.134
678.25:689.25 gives -0.113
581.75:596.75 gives 0.166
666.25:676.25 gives -0.108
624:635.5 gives 0.154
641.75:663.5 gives 0.045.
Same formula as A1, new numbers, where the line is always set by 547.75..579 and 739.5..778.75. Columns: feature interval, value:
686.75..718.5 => -0.19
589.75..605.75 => 0.11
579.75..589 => 0.09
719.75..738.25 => -0.23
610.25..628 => 0.05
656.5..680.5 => -0.09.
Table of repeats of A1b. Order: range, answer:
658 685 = 32.6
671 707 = 34.5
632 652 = 26.6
